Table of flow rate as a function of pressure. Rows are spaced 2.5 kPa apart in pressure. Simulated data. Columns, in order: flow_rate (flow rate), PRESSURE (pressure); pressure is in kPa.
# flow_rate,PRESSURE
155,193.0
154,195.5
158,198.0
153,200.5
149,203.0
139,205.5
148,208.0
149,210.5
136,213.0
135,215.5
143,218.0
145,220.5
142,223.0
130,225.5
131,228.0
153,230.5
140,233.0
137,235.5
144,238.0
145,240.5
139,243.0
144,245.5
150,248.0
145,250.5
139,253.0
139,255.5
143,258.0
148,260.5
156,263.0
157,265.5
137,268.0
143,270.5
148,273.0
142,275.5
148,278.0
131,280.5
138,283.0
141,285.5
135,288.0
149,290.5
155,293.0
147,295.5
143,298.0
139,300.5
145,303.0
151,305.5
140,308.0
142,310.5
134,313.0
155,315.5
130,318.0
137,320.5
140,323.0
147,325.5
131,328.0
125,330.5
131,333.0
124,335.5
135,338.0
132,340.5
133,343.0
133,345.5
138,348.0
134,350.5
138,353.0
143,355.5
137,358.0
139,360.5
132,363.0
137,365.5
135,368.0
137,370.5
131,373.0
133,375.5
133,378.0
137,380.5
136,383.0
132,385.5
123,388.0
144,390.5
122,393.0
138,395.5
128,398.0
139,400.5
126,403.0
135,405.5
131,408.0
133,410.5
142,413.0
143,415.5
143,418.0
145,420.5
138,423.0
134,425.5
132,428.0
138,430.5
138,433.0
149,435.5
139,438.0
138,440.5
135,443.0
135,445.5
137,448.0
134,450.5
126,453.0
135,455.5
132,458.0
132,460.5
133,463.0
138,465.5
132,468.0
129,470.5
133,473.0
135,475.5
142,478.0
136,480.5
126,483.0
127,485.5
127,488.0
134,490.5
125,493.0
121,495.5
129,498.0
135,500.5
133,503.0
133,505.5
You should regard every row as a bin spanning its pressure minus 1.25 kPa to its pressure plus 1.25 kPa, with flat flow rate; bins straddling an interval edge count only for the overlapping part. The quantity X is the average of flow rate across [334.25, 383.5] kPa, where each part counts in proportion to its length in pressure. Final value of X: 135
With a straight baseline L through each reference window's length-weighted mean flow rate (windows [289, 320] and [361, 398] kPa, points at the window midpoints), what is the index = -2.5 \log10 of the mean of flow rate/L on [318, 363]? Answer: 0.03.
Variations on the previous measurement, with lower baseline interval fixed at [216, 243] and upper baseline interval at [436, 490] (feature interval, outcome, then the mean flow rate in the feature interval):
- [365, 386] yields 0.014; 135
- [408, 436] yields -0.032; 139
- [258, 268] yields -0.079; 150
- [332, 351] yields 0.039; 132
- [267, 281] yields -0.021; 142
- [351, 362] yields -0.015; 139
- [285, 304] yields -0.043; 144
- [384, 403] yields 0.031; 132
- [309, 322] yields -0.012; 140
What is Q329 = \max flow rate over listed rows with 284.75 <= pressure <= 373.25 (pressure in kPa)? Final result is 155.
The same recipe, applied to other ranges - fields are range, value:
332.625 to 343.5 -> 135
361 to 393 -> 144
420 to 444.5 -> 149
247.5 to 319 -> 157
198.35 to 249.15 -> 153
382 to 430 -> 145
